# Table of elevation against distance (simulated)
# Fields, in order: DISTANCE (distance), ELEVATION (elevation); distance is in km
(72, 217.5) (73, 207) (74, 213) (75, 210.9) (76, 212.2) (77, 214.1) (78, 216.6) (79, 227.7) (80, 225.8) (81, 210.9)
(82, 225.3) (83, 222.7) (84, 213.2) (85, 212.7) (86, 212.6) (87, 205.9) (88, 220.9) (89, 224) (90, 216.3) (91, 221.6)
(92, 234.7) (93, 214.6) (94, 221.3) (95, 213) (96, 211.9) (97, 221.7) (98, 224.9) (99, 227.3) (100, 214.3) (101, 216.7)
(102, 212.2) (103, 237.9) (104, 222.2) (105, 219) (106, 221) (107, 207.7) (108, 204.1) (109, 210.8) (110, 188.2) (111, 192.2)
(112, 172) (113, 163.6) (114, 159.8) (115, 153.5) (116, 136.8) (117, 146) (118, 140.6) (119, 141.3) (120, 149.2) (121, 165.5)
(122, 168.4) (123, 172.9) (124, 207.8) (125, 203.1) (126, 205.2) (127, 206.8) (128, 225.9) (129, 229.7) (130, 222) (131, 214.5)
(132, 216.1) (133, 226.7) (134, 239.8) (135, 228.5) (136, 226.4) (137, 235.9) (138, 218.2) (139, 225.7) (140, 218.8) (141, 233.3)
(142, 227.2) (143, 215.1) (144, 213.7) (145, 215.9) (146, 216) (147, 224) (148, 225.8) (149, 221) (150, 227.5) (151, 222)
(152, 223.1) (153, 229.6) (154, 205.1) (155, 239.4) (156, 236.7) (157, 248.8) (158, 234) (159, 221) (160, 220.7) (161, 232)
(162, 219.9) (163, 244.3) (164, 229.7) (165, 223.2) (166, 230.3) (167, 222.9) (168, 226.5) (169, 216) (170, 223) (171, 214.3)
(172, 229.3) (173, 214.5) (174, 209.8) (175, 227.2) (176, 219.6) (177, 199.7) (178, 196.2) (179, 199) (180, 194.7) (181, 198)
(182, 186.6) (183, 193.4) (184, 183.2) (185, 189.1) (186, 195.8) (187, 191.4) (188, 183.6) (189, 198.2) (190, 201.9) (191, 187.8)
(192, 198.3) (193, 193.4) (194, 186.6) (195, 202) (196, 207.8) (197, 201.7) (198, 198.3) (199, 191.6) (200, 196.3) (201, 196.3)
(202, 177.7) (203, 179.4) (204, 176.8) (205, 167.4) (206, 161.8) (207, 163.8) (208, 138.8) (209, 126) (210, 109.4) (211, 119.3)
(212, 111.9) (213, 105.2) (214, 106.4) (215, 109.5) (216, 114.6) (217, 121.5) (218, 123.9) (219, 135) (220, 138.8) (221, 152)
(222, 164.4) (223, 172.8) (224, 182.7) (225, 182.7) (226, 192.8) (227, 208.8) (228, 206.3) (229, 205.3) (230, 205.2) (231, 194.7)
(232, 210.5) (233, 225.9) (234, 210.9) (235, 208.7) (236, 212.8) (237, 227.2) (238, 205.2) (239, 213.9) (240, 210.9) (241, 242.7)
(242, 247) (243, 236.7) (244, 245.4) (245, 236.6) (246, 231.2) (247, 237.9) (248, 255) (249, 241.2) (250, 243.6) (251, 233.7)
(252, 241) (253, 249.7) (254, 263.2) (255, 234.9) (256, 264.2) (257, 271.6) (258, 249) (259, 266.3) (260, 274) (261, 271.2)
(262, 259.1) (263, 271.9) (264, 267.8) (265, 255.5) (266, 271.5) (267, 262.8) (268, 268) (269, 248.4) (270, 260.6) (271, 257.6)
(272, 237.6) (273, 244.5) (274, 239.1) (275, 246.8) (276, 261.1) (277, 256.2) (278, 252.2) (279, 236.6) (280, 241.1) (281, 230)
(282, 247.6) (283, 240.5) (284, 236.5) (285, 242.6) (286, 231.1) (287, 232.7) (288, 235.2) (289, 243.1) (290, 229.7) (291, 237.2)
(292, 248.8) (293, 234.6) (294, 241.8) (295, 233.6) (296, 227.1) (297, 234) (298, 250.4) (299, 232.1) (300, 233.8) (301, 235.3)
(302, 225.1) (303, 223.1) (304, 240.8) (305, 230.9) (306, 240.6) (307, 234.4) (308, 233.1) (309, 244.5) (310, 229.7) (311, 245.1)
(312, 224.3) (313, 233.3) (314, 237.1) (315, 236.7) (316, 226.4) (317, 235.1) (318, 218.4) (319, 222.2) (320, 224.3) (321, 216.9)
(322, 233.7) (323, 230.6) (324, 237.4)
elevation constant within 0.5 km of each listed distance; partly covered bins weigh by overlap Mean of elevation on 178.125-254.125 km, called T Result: 190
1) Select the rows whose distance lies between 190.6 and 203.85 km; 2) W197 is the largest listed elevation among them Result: 207.8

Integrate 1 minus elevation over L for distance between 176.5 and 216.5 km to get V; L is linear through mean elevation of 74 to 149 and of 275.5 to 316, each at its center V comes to 8.7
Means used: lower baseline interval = 208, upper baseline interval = 237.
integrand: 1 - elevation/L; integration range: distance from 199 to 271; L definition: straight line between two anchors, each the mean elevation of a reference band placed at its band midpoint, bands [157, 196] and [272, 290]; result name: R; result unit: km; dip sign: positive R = 7.3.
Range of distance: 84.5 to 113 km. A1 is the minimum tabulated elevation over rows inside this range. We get 163.6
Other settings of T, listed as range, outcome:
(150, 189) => 215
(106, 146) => 199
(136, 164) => 226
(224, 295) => 239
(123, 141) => 220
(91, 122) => 195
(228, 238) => 211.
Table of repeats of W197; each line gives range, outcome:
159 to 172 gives 244.3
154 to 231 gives 248.8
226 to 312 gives 274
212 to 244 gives 247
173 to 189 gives 227.2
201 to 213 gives 196.3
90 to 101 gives 234.7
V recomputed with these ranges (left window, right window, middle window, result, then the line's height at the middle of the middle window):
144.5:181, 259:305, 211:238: 7.40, 234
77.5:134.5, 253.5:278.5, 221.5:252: 3.90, 248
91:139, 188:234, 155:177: -4.75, 186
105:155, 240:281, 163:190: 1.49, 220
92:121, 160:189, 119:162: -2.98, 203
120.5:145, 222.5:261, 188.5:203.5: 1.88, 222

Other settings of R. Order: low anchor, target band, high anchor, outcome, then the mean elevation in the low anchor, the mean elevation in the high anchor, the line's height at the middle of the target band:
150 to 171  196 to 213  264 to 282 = 5.27 km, 227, 252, 237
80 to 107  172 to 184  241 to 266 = 1.66 km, 219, 252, 237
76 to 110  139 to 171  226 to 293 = 0.13 km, 218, 240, 226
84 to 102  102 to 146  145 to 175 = 4.06 km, 218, 225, 221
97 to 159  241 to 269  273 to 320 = -2.89 km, 208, 237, 230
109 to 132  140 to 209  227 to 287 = -1.04 km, 182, 241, 205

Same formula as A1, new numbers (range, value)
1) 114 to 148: 136.8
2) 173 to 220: 105.2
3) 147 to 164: 205.1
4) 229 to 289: 194.7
